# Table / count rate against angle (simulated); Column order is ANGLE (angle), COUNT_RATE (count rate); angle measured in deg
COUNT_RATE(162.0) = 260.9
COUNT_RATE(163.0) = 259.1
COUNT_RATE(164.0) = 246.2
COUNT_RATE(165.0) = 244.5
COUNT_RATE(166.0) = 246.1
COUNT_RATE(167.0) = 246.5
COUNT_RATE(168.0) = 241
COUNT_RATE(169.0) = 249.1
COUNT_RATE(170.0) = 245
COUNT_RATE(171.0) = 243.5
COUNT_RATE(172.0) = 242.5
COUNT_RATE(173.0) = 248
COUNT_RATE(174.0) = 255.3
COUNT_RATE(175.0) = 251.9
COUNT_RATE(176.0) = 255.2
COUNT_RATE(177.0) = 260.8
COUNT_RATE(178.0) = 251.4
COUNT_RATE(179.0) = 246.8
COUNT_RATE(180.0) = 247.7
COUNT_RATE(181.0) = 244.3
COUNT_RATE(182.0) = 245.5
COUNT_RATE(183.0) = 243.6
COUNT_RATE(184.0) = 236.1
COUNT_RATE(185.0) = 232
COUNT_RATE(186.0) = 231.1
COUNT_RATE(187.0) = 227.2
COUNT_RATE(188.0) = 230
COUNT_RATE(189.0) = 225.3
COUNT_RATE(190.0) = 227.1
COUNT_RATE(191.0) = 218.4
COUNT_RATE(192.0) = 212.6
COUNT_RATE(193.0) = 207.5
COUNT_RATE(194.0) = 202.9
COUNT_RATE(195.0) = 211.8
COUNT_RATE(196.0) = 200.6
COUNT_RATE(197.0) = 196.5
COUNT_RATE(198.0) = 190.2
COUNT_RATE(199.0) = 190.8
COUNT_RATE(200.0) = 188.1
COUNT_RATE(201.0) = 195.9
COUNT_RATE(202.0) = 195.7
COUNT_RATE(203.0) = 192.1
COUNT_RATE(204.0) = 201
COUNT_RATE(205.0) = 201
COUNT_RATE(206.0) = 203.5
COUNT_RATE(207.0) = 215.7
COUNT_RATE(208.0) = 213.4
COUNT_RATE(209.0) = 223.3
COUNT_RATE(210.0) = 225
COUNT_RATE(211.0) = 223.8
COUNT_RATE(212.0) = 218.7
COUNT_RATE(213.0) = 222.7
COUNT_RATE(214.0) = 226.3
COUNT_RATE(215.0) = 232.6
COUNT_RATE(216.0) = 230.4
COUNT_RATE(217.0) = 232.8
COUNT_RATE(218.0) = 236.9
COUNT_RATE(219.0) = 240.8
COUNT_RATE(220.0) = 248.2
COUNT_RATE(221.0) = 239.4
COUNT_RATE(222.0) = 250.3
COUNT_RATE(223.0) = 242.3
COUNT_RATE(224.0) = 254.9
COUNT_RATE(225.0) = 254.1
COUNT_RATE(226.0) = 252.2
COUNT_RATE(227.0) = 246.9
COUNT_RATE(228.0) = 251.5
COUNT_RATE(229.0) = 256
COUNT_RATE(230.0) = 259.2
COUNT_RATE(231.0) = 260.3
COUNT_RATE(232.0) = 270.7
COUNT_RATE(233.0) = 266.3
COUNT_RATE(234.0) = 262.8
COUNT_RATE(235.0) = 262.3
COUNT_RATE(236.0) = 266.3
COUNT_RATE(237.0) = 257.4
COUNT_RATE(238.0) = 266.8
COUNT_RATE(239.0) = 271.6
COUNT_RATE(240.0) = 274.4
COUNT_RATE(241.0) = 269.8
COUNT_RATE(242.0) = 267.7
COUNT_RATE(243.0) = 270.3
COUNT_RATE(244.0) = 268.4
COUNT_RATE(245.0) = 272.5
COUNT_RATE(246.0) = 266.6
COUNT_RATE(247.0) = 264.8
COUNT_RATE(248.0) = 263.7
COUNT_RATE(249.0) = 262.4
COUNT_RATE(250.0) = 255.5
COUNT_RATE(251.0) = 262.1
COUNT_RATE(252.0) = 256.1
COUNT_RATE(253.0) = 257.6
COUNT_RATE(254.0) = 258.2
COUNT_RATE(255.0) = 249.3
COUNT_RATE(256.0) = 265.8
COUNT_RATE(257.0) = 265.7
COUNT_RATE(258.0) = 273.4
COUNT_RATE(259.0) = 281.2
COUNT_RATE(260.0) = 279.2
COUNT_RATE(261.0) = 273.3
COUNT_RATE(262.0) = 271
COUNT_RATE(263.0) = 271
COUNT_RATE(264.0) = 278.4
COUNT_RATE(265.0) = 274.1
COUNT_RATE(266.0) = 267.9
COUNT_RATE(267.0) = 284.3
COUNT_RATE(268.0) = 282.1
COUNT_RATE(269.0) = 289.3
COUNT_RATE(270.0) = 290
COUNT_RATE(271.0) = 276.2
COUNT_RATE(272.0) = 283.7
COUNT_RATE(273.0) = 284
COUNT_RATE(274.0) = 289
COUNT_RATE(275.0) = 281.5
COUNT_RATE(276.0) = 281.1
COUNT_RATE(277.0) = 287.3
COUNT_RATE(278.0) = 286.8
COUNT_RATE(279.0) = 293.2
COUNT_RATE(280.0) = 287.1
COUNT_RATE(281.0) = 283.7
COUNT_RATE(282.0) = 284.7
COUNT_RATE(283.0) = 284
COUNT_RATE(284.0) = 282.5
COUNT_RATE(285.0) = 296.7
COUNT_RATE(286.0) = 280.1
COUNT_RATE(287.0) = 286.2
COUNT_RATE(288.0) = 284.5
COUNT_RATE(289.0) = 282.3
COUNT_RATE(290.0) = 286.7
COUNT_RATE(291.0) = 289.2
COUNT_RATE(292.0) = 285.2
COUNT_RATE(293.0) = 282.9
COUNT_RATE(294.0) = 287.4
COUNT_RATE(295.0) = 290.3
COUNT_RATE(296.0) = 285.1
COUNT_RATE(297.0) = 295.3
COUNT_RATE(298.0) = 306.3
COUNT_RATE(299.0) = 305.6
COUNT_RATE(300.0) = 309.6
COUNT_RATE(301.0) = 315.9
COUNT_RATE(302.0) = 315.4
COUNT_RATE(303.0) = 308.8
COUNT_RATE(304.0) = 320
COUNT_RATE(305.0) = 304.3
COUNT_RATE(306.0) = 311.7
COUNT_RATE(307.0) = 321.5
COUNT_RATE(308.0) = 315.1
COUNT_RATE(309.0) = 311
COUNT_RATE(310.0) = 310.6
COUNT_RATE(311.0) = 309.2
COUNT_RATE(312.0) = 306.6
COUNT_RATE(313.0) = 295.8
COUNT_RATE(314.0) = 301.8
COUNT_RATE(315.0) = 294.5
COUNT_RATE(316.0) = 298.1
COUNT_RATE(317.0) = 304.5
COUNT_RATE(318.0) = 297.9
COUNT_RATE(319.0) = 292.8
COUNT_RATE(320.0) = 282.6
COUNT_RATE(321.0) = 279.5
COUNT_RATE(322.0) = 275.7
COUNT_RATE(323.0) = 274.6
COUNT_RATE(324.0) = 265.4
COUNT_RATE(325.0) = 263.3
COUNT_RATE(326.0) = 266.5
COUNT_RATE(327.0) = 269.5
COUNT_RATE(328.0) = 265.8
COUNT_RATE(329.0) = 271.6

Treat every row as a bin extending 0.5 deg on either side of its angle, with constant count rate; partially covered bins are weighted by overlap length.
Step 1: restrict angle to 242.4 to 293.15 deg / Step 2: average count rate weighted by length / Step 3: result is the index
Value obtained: 277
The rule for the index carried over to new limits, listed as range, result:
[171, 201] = 228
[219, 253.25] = 260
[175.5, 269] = 244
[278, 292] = 286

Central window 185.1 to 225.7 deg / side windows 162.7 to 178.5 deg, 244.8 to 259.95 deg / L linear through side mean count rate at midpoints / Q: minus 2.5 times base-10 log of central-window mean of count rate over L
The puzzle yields 0.163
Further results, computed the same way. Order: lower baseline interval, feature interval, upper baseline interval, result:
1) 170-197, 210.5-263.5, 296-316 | 0.04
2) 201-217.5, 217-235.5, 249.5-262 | -0.08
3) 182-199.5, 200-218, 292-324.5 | 0.08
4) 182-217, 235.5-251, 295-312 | -0.05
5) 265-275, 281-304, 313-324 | -0.03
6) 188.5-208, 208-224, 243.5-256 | -0.04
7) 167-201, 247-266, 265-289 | 0.02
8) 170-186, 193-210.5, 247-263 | 0.24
